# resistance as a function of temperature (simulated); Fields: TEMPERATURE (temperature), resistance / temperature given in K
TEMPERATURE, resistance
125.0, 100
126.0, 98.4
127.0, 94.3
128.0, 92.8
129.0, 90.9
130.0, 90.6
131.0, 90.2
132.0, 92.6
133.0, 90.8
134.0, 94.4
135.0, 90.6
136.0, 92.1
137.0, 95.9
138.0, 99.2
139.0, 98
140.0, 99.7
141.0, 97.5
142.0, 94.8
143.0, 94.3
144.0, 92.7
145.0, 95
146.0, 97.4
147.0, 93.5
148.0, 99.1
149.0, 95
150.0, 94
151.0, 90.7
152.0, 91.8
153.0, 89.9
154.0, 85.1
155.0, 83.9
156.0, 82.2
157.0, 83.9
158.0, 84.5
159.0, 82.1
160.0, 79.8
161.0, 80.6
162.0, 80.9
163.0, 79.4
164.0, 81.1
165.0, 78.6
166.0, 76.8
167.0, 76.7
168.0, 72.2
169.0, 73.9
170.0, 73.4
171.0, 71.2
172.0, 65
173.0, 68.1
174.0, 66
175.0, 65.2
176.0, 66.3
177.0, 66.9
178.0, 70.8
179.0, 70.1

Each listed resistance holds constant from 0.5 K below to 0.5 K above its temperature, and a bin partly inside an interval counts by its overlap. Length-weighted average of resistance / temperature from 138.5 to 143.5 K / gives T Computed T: 96.9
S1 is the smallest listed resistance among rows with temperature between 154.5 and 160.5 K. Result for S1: 79.8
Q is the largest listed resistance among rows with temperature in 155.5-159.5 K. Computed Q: 84.5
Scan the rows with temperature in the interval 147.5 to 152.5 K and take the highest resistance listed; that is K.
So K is 99.1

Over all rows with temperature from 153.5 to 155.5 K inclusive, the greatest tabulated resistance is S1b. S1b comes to 85.1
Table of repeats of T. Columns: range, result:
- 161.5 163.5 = 80.2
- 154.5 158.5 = 83.6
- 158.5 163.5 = 80.6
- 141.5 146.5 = 94.8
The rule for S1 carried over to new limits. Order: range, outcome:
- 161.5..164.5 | 79.4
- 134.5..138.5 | 90.6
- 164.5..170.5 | 72.2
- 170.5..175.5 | 65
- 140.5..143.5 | 94.3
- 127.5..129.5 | 90.9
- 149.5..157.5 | 82.2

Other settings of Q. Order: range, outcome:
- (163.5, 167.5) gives 81.1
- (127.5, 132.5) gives 92.8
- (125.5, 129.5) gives 98.4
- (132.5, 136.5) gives 94.4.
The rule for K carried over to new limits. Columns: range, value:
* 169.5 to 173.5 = 73.4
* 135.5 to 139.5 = 99.2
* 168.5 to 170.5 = 73.9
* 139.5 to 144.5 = 99.7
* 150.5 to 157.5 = 91.8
